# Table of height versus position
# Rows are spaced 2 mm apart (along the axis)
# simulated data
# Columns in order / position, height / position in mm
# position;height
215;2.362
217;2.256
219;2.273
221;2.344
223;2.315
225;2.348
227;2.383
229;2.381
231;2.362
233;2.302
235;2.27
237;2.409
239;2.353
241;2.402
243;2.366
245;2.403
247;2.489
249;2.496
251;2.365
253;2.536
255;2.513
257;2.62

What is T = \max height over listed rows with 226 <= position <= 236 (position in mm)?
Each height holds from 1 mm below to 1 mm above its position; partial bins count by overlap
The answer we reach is 2.383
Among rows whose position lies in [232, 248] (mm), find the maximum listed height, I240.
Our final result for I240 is 2.489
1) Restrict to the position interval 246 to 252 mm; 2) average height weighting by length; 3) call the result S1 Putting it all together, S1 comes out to 2.45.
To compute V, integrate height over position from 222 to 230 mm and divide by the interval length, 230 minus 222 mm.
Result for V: 2.36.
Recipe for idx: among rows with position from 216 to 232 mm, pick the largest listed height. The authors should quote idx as 2.383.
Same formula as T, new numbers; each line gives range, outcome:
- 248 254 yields 2.536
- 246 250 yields 2.496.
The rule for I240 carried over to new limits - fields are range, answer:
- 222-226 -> 2.348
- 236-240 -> 2.409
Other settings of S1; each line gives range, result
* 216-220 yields 2.26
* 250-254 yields 2.45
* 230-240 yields 2.34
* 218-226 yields 2.32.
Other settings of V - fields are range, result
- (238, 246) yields 2.38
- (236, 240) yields 2.38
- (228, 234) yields 2.35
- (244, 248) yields 2.45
